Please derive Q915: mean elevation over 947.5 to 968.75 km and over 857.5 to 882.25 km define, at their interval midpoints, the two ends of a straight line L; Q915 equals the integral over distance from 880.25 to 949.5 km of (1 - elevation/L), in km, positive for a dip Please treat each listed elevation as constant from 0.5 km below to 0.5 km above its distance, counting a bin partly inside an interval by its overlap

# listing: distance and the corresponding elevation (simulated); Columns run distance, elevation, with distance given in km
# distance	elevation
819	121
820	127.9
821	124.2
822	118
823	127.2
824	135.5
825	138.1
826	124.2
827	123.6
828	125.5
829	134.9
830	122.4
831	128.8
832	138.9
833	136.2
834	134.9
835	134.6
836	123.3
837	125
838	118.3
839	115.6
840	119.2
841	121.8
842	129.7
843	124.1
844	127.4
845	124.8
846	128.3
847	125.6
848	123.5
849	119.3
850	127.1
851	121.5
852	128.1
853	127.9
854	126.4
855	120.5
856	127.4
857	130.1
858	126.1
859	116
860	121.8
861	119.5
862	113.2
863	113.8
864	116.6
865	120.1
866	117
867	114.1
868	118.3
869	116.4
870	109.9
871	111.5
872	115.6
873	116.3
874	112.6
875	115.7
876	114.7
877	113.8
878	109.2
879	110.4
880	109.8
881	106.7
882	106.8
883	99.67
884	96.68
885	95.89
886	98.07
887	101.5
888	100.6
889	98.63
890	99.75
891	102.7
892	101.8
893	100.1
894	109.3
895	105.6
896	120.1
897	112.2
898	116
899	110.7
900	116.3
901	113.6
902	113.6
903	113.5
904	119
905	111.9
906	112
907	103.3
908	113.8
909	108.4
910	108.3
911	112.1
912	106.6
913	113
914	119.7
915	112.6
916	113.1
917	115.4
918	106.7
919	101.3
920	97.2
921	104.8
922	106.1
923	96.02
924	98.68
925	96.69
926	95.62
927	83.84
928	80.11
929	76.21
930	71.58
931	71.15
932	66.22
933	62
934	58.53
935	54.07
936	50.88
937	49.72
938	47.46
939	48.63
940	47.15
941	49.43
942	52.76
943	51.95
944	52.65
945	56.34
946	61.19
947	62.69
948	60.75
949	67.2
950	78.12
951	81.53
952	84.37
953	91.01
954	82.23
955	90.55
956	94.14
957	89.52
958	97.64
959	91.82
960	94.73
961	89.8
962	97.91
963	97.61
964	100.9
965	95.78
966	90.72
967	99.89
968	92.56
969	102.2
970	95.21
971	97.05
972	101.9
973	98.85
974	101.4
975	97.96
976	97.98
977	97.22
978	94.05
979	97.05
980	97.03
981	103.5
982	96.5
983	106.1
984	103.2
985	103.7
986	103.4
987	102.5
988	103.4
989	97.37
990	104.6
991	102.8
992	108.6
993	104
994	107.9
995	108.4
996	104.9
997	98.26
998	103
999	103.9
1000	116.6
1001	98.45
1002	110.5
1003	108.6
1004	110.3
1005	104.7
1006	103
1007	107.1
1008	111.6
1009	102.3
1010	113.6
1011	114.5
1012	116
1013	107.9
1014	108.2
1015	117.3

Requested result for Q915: 7.6 km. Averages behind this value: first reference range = 115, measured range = 91.3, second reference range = 89.1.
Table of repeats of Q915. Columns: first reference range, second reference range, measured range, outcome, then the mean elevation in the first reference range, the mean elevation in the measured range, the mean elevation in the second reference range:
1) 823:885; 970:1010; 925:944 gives 8.2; 121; 62.7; 103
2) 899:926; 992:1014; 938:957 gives 7.2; 109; 67.4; 107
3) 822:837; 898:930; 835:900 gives 2.0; 130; 115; 105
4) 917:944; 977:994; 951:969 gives -0.8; 74.4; 92.9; 102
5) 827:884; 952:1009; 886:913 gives 1.1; 120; 109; 100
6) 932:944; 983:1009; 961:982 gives -3.8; 52.7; 97.6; 105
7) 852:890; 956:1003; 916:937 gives 4.4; 113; 84.5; 100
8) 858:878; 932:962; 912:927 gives -3.4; 116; 105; 69.4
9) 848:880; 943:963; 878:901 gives 0.3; 118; 106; 79.9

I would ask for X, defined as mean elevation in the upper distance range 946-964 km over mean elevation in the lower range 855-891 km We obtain 0.76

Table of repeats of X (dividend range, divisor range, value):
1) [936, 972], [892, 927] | 0.72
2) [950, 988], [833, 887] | 0.81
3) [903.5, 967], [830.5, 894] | 0.73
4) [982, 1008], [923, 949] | 1.62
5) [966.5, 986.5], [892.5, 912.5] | 0.89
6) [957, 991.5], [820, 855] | 0.78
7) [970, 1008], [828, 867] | 0.83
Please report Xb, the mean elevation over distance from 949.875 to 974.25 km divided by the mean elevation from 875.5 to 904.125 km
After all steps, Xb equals 0.9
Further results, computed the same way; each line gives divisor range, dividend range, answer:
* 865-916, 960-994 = 0.91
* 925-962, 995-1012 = 1.50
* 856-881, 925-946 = 0.54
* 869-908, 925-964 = 0.67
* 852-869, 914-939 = 0.70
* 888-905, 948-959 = 0.78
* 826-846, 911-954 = 0.62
